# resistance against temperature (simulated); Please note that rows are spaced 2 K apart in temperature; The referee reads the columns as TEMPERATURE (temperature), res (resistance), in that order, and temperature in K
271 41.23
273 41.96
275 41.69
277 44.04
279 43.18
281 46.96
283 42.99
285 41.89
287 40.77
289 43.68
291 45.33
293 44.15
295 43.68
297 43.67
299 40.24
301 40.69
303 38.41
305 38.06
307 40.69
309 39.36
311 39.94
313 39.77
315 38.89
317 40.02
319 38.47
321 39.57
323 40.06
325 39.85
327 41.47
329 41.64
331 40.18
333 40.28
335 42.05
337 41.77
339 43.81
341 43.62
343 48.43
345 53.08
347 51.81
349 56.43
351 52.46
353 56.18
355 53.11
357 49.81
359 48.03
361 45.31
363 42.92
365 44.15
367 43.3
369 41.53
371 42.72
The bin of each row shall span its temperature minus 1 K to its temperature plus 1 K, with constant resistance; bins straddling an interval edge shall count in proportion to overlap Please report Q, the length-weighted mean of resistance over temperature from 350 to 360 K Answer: 51.9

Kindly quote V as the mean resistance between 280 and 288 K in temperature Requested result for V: 43.2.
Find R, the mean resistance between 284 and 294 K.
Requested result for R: 43.2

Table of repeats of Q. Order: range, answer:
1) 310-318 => 39.7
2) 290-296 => 44.4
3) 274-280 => 43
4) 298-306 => 39.4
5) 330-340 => 41.6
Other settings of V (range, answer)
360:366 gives 44.1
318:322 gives 39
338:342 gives 43.7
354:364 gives 47.8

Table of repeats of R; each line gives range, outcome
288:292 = 44.5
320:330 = 40.5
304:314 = 39.6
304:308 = 39.4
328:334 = 40.7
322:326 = 40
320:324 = 39.8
